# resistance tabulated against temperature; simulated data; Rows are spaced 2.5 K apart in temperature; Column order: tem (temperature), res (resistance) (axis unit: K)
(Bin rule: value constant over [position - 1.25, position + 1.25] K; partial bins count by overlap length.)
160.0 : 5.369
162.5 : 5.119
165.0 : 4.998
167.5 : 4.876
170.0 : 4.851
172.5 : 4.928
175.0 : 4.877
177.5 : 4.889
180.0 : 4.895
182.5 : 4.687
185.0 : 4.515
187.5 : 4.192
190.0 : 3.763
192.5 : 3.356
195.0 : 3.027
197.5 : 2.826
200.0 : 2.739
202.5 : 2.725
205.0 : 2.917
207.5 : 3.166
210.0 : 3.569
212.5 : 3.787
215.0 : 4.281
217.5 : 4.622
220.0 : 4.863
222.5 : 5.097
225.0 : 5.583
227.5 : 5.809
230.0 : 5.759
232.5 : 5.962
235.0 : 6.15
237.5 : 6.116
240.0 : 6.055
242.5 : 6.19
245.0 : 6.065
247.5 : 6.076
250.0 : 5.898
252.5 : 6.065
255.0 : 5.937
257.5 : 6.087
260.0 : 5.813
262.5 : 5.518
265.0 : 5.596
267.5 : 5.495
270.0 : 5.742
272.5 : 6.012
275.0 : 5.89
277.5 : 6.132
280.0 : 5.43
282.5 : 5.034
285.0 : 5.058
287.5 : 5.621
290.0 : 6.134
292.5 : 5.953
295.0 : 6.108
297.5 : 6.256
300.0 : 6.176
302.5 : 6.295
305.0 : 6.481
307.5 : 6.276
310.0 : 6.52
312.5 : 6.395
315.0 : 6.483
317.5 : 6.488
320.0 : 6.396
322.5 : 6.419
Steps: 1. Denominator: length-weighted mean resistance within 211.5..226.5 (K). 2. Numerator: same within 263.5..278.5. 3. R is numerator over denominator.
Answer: 1.22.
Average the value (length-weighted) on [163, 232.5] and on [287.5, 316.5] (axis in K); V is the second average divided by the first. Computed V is 1.4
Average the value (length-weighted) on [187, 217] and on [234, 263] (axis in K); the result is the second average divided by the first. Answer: 1.78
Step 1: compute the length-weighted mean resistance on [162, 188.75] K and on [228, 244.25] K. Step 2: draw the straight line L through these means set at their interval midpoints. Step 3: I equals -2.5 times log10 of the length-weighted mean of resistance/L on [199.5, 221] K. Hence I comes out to 0.45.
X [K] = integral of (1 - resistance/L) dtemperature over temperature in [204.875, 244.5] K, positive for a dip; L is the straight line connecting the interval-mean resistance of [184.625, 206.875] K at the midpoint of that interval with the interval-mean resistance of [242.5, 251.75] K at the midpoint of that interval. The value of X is -1.5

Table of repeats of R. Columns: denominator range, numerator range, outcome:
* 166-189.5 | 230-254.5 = 1.28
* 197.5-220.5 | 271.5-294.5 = 1.61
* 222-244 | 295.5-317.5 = 1.08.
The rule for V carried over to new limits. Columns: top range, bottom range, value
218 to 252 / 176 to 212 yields 1.58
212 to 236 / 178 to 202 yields 1.38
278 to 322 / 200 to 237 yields 1.33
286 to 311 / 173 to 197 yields 1.46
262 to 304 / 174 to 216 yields 1.54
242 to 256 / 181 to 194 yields 1.47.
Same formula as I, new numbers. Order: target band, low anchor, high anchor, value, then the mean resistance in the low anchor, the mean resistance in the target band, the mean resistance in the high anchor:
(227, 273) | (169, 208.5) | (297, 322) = -0.15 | 3.9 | 5.91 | 6.38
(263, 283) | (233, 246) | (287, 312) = 0.09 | 6.11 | 5.68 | 6.21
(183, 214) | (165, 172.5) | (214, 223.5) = 0.37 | 4.9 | 3.42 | 4.72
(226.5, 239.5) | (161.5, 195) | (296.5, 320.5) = -0.13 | 4.55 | 5.97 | 6.38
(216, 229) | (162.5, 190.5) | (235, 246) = 0.11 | 4.72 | 5.19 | 6.11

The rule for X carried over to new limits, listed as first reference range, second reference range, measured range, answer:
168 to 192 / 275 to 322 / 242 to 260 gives -1.8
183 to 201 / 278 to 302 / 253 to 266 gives -1.9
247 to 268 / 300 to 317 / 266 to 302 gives 1.9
